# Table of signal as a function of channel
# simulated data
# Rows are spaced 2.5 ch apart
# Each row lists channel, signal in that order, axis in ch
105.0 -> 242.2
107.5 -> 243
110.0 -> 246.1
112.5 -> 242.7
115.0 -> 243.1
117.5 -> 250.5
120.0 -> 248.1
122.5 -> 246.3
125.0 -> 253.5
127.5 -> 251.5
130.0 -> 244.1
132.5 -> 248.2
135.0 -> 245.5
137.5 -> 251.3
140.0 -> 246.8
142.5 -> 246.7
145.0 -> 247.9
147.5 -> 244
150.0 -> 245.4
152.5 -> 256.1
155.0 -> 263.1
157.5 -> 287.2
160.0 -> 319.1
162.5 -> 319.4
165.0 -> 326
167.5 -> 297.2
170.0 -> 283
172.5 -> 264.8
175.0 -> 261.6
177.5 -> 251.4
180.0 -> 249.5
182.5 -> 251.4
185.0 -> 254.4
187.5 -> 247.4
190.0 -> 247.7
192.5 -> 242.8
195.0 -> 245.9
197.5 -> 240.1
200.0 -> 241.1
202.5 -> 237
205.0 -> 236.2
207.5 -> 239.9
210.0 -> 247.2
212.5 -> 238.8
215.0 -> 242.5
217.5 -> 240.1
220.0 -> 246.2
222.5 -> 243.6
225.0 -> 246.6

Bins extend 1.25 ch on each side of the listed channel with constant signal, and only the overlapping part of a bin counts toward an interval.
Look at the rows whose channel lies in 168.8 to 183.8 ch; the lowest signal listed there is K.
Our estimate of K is 249.5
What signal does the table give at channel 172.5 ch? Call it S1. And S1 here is 264.8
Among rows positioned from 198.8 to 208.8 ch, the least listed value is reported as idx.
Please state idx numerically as 236.2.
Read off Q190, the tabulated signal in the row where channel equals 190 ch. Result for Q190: 247.7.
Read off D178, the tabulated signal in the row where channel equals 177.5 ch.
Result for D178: 251.4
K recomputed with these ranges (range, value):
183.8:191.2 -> 247.4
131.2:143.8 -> 245.5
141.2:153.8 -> 244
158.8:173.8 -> 264.8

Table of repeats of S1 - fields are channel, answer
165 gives 326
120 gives 248.1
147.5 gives 244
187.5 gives 247.4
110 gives 246.1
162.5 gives 319.4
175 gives 261.6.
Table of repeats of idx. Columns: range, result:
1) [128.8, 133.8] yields 244.1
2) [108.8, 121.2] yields 242.7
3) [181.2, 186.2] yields 251.4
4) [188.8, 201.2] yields 240.1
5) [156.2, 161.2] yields 287.2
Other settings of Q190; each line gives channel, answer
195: 245.9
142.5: 246.7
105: 242.2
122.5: 246.3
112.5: 242.7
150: 245.4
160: 319.1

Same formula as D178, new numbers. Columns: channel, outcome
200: 241.1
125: 253.5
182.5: 251.4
